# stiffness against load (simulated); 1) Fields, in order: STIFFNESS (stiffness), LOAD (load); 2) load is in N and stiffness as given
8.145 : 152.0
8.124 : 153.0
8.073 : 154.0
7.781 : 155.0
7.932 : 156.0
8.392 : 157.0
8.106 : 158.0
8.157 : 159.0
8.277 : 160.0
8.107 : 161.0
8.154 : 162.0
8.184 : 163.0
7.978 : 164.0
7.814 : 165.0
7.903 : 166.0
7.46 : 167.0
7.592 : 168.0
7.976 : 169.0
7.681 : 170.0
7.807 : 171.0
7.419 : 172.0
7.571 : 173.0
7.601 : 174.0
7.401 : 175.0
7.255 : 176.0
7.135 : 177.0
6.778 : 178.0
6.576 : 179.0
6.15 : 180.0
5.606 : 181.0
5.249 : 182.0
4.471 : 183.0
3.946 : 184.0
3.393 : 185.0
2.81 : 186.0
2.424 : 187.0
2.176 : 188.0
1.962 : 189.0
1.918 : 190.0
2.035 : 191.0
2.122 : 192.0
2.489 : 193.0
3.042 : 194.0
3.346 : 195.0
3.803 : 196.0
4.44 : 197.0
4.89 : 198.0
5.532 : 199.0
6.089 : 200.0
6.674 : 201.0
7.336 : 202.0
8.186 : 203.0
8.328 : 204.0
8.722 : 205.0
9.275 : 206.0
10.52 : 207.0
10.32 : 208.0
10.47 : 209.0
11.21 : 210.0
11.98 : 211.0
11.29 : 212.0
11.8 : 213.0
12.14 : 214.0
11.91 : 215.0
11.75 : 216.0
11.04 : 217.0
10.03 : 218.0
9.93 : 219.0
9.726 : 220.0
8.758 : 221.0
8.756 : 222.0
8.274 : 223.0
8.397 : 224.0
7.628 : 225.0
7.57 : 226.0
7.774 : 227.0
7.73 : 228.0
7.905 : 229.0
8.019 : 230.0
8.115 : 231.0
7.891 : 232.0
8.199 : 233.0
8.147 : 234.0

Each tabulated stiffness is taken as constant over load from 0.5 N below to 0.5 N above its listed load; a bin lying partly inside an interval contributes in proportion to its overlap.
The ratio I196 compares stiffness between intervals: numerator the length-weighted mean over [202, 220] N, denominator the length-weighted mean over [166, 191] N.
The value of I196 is 1.84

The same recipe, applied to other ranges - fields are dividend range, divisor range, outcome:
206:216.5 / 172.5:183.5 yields 1.72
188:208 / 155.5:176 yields 0.68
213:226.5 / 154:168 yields 1.22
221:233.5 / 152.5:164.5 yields 0.99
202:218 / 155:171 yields 1.31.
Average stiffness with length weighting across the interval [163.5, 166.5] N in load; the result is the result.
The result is 7.9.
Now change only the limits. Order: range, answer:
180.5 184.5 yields 4.82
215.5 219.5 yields 10.7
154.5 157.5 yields 8.03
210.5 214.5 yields 11.8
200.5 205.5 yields 7.85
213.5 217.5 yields 11.7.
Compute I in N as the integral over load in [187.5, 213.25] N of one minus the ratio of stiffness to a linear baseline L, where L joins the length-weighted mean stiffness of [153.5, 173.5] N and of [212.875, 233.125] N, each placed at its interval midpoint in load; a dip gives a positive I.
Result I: 6.7 N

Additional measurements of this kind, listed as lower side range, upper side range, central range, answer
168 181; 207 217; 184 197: 9.03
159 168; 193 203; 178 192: 5.54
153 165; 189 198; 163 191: -1.43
